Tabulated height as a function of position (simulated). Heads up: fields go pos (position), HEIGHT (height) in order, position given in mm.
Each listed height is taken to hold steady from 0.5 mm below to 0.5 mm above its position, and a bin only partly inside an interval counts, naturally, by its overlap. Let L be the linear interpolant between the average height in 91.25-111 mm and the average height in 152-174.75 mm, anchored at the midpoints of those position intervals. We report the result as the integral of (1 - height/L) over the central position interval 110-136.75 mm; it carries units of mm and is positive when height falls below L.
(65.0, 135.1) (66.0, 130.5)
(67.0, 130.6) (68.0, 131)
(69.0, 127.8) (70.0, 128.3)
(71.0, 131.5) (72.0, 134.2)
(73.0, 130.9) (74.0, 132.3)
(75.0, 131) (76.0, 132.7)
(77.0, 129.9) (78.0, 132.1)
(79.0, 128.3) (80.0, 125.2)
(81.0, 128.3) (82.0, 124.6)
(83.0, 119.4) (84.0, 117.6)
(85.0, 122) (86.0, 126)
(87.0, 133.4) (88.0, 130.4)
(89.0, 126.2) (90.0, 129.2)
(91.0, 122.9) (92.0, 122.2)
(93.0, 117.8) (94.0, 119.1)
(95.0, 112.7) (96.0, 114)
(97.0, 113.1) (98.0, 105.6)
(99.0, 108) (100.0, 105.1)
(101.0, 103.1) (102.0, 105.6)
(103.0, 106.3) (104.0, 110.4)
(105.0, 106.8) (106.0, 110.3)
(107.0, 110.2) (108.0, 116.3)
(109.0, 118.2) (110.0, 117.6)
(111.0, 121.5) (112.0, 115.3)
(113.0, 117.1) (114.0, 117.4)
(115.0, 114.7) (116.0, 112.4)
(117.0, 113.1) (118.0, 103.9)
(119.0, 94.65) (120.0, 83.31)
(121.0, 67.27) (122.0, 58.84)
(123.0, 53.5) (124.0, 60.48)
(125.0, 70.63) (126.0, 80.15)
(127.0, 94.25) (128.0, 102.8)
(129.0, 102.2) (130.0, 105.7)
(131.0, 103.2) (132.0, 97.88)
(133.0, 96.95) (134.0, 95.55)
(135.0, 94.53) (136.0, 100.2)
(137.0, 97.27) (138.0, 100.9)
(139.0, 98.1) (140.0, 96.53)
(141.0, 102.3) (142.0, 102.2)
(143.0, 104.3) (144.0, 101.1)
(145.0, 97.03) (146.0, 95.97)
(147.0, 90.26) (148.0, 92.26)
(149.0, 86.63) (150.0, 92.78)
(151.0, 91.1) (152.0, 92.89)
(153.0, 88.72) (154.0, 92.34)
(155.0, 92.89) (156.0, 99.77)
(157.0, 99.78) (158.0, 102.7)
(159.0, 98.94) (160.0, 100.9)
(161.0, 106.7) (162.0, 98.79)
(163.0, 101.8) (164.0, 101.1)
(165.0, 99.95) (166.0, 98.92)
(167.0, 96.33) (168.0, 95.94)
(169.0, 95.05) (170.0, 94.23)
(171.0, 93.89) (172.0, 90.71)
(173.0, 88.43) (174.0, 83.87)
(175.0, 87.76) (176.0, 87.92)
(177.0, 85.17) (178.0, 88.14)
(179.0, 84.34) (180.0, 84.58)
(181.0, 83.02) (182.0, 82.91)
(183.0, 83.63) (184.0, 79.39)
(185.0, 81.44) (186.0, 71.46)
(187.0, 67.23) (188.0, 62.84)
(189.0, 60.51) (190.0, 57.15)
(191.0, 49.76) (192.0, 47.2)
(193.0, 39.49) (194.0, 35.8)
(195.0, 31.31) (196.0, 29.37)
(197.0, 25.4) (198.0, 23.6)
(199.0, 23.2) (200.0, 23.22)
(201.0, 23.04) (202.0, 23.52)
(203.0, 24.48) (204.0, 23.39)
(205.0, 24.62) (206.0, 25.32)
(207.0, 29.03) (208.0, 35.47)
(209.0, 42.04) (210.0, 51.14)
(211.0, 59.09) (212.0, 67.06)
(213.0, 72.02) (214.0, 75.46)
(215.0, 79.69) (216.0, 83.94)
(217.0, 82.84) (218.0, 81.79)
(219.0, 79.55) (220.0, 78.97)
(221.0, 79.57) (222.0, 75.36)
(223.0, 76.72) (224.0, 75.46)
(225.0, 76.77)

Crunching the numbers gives 2.7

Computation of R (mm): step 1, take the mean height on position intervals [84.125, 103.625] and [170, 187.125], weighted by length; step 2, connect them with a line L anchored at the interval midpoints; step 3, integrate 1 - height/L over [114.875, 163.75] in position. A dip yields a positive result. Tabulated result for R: 2.3 mm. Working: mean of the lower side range 117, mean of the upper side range 84.4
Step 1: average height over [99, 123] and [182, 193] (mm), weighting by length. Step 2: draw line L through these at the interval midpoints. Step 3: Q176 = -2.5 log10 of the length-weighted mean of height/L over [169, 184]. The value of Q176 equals -0.218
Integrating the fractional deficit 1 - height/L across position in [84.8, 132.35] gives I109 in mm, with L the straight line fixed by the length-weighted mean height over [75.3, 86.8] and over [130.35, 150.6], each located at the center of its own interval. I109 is 2.95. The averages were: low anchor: 126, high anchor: 97.3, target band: 106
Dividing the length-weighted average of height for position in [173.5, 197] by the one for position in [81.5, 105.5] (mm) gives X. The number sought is 0.57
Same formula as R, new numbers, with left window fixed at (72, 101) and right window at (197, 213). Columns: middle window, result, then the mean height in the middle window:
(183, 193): -3.5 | 63.9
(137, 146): -2.0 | 99.9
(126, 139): -1.5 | 98.5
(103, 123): -0.2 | 104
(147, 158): -3.0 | 93.2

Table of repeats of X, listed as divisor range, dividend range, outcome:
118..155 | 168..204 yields 0.68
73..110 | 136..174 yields 0.81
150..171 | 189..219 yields 0.47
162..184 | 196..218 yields 0.49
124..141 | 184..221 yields 0.53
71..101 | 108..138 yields 0.79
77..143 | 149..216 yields 0.66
